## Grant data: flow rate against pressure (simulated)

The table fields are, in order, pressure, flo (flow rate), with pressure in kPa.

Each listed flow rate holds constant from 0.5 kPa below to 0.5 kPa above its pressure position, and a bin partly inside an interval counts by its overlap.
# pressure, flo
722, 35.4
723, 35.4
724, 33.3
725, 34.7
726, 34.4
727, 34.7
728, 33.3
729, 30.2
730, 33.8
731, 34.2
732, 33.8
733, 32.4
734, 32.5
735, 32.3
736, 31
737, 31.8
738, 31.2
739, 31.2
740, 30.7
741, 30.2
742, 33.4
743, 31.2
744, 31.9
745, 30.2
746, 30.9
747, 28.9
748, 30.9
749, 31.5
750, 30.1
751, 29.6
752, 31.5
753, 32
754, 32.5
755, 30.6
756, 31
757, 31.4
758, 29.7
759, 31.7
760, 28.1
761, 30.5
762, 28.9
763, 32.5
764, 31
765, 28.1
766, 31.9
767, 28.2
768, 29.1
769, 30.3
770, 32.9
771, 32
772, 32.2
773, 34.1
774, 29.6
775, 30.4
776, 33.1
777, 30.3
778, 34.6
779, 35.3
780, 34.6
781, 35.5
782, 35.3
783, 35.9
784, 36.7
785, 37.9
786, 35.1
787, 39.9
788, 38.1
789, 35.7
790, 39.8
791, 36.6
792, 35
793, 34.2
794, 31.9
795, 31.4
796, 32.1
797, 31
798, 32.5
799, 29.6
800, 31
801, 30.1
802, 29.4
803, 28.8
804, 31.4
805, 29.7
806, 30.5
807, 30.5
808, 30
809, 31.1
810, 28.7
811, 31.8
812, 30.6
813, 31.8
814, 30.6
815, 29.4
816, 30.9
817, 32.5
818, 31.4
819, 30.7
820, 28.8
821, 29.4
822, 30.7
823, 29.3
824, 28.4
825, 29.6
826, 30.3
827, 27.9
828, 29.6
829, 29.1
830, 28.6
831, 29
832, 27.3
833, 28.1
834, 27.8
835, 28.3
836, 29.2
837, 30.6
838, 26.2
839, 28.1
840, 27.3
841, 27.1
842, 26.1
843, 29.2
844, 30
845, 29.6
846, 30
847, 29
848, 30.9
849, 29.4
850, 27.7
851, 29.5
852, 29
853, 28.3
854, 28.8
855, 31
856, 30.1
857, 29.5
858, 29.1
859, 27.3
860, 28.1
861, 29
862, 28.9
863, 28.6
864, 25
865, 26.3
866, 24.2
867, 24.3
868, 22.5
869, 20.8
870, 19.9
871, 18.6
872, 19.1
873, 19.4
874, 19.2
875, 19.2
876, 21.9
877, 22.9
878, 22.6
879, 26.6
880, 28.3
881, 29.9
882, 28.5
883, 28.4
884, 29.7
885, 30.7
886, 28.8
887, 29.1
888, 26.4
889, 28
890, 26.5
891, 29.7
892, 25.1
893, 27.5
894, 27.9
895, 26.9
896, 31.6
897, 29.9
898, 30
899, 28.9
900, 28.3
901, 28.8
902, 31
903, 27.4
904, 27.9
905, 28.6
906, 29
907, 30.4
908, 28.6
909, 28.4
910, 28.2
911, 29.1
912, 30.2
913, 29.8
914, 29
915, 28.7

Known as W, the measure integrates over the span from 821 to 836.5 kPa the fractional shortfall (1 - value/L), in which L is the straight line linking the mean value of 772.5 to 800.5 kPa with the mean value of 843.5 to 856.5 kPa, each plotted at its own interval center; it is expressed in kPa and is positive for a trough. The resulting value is 1.08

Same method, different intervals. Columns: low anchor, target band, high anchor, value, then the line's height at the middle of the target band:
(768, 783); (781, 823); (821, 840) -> -2.0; 30.9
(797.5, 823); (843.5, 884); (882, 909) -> 4.2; 29.3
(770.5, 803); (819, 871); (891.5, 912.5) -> 5.3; 31.2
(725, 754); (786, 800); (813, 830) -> -1.7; 30.6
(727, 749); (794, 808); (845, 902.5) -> -0.5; 29.6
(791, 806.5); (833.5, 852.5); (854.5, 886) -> -0.6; 27.8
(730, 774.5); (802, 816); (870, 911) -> -0.5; 29.4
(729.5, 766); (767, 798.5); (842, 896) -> -4.2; 29.9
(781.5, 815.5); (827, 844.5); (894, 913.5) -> 1.7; 31.5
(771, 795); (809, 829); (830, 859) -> 0.7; 31.2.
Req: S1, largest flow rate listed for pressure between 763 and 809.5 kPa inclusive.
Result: 39.9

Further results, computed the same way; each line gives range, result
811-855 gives 32.5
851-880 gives 31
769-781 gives 35.5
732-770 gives 33.8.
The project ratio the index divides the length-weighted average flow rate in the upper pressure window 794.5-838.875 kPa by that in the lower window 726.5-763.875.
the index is 0.95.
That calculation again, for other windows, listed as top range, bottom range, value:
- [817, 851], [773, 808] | 0.87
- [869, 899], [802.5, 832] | 0.86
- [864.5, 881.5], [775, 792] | 0.64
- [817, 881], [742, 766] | 0.89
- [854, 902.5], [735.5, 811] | 0.83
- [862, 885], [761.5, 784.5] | 0.75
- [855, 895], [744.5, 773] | 0.84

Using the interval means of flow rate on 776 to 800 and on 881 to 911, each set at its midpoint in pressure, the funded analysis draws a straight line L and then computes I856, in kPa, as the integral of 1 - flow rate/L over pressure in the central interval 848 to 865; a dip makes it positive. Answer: 1.18 kPa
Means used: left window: 34.6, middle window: 28.7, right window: 28.7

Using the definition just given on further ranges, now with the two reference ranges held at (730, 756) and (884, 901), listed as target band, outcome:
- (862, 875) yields 2.9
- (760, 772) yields 0.2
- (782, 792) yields -2.1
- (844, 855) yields 0.0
